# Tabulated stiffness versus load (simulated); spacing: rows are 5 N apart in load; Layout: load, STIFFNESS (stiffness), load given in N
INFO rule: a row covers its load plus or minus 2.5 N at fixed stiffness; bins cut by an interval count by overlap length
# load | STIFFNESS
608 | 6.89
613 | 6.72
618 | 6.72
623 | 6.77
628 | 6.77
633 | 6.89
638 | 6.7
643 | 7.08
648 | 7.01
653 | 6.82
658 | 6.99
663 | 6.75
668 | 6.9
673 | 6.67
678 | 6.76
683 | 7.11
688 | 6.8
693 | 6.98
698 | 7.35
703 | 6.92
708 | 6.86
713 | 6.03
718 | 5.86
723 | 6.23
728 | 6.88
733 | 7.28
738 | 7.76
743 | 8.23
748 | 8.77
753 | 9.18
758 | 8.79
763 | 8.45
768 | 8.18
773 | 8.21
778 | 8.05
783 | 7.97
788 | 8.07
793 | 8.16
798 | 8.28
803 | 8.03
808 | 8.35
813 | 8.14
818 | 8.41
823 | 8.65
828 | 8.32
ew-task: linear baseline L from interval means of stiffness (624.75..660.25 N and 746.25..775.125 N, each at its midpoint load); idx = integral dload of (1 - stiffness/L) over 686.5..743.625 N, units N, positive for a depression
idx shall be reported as 7.5 N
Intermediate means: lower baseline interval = 6.89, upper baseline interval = 8.6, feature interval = 6.89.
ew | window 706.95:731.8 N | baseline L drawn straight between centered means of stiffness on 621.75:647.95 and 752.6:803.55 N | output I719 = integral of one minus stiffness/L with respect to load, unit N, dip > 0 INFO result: 4.2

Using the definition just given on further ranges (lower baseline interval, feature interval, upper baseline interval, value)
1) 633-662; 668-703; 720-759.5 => 1.7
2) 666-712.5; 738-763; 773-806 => -3.2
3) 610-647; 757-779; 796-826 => -1.0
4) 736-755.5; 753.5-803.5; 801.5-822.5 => 0.8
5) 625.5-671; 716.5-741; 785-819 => 2.3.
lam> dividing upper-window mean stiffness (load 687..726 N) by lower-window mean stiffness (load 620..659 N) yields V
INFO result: 1.0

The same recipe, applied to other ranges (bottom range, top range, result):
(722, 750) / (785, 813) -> 1.08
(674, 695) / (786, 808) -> 1.18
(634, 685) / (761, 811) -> 1.19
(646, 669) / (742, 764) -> 1.27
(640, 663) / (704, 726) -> 0.91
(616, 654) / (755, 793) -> 1.21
